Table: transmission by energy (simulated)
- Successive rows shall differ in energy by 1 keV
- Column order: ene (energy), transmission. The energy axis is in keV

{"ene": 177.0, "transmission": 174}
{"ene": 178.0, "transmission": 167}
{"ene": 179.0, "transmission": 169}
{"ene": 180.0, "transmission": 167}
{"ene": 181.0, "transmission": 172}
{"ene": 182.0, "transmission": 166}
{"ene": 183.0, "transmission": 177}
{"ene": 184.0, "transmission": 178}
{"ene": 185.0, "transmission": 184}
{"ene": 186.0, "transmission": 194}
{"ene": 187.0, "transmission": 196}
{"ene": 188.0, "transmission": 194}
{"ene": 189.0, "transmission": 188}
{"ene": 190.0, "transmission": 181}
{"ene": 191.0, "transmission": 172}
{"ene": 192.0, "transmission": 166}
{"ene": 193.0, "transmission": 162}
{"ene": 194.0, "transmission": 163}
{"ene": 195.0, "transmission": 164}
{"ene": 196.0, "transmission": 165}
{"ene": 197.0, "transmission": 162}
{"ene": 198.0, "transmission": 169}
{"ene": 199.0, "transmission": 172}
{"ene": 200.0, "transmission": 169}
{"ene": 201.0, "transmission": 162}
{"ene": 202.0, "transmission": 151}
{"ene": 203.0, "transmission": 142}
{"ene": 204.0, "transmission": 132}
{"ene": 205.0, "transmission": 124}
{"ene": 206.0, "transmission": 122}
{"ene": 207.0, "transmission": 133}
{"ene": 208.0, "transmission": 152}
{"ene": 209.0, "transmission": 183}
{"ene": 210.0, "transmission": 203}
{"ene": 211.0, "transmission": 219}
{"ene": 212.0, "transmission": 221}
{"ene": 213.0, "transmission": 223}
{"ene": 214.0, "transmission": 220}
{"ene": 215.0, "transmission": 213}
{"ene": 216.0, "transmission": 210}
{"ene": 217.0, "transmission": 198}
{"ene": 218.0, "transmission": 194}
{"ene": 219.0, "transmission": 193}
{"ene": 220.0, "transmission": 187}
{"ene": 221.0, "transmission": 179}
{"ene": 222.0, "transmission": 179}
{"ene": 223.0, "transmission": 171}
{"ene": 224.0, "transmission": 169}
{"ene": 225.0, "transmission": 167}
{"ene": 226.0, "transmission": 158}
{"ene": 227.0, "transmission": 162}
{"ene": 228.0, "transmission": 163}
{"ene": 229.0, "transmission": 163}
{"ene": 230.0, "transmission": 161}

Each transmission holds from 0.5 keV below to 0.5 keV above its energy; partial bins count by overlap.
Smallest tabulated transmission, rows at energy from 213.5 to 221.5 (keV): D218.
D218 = 179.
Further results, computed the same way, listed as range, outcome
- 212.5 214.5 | 220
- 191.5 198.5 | 162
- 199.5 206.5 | 122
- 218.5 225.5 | 167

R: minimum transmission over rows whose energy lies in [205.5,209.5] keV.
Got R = 122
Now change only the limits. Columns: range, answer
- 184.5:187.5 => 184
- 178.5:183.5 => 166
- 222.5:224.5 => 169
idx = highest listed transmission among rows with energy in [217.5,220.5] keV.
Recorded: 194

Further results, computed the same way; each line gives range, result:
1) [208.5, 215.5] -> 223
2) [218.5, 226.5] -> 193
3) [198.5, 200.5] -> 172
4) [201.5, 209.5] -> 183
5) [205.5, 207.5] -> 133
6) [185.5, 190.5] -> 196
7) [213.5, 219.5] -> 220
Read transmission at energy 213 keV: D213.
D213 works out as 223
